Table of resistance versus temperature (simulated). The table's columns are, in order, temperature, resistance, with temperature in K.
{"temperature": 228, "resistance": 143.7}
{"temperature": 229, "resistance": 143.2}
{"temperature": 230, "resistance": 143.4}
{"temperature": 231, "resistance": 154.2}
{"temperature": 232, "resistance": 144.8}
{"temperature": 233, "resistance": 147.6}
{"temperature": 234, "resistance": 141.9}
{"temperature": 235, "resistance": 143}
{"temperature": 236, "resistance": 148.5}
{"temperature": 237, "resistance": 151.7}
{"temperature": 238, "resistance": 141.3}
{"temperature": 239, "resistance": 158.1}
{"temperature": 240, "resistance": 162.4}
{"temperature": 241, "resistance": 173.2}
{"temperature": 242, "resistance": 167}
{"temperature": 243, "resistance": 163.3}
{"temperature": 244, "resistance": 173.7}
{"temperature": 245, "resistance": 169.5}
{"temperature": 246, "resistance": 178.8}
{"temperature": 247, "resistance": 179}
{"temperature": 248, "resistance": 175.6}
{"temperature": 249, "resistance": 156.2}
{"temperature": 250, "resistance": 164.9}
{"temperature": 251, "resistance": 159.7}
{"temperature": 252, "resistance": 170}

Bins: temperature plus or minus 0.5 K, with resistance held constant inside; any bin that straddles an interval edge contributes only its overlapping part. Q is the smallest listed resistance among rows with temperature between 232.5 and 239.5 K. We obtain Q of 141.3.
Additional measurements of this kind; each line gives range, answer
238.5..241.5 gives 158.1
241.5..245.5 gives 163.3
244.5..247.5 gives 169.5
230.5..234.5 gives 141.9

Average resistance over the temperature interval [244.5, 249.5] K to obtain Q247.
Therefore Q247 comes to 172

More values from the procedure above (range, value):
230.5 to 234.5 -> 147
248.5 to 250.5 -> 161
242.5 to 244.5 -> 168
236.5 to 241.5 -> 157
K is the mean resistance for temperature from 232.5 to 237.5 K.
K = 147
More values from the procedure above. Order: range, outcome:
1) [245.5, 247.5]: 179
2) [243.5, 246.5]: 174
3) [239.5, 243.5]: 166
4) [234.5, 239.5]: 149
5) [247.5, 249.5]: 166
